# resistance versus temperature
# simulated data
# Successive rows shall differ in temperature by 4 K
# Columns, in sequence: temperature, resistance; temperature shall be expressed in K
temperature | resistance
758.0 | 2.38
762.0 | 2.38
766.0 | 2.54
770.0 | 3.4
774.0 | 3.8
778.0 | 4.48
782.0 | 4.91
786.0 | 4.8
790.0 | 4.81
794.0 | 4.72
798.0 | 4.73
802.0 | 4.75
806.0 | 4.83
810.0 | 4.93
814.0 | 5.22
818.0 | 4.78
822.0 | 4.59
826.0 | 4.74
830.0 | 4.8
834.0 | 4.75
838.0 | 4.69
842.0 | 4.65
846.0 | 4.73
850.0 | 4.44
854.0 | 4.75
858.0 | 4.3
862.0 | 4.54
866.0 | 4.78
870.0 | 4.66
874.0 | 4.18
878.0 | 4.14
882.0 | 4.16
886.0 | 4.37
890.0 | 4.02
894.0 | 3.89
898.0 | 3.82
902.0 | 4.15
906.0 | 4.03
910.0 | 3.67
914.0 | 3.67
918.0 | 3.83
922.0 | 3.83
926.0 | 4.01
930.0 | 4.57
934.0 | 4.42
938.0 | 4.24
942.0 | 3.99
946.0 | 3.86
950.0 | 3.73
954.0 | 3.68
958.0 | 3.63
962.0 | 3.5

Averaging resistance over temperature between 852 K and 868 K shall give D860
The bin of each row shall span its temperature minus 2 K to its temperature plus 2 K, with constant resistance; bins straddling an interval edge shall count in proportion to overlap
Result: 4.59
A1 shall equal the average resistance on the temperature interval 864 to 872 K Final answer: 4.72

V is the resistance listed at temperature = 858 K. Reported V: 4.3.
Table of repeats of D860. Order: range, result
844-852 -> 4.59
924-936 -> 4.33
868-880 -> 4.33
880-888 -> 4.27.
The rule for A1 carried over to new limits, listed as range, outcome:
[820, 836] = 4.72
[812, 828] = 4.83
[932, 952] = 4.05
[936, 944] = 4.12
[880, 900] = 4.05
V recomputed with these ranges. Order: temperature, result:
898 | 3.82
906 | 4.03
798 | 4.73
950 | 3.73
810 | 4.93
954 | 3.68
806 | 4.83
